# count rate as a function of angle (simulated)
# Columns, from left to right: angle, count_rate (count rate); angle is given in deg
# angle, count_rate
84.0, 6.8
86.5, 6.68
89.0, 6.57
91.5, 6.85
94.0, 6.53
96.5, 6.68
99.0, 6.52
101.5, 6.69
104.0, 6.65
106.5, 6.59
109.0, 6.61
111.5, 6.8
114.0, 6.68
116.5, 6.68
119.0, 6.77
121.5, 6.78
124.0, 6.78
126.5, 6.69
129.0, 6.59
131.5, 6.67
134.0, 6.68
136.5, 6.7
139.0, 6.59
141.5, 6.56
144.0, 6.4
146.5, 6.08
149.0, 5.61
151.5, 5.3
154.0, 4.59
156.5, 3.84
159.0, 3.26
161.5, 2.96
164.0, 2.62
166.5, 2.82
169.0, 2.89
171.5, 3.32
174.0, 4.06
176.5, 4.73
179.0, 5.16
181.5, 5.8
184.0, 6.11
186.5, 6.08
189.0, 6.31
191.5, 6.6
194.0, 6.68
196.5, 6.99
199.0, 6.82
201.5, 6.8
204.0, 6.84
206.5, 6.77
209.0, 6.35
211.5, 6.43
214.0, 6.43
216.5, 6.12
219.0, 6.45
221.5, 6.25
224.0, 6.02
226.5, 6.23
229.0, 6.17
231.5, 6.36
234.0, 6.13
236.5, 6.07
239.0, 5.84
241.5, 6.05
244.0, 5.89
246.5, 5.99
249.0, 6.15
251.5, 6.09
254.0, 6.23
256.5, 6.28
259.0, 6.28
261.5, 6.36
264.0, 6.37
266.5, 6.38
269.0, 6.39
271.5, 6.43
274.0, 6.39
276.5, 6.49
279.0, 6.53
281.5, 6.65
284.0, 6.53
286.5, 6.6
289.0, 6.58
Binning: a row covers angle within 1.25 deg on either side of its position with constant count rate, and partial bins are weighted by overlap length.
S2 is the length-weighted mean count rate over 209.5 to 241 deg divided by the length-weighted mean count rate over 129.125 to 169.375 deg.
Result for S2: 1.2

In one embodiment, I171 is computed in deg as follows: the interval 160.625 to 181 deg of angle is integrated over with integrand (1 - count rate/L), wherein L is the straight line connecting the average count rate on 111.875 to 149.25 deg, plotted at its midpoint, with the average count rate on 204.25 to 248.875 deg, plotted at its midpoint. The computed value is 8.8 deg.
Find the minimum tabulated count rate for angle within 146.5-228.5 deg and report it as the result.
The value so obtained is 2.62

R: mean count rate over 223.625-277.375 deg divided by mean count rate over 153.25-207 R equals 1.2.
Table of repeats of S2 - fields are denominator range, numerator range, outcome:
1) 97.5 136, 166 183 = 0.63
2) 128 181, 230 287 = 1.27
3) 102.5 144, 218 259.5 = 0.92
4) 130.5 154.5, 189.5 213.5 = 1.08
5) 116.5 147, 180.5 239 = 0.96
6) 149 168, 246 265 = 1.66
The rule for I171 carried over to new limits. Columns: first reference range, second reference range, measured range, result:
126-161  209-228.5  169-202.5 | 2.0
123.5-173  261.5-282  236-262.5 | 0.4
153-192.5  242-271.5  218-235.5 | -2.0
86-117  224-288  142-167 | 7.9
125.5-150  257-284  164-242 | 7.7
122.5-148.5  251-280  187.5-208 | -0.8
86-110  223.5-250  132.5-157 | 2.1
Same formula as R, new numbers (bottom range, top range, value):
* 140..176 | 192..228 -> 1.50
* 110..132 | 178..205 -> 0.95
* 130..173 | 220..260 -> 1.26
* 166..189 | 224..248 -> 1.29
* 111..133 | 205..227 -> 0.95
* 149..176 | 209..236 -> 1.69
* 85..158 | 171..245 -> 0.96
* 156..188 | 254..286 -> 1.55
